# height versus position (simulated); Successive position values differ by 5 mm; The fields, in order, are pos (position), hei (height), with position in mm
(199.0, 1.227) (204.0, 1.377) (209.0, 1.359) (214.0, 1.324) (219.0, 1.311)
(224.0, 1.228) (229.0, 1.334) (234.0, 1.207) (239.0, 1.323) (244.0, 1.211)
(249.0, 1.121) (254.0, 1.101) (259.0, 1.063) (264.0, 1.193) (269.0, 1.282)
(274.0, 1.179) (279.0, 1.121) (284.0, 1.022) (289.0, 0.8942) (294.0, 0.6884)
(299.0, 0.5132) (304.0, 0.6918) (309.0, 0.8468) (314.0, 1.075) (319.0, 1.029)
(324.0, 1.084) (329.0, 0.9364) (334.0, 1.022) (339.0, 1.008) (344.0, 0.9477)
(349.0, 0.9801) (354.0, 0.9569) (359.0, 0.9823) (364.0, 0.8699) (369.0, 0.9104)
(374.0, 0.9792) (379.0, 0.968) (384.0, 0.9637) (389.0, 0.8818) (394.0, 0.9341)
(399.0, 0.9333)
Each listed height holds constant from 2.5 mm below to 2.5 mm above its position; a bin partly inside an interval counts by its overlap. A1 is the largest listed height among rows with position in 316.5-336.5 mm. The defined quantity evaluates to 1.084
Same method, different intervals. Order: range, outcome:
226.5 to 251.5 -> 1.334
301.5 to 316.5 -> 1.075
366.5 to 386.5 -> 0.9792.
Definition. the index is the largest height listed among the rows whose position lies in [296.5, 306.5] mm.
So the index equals 0.6918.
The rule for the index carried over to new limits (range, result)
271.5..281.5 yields 1.179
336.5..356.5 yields 1.008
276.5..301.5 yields 1.121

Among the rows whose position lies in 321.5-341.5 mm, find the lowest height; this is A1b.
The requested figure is 0.9364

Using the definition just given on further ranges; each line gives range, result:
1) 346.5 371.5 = 0.8699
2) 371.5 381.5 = 0.968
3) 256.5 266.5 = 1.063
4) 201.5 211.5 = 1.359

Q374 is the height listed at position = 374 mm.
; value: 0.9792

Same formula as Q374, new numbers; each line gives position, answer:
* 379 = 0.968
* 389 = 0.8818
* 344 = 0.9477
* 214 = 1.324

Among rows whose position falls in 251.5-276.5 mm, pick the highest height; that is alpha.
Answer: 1.282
